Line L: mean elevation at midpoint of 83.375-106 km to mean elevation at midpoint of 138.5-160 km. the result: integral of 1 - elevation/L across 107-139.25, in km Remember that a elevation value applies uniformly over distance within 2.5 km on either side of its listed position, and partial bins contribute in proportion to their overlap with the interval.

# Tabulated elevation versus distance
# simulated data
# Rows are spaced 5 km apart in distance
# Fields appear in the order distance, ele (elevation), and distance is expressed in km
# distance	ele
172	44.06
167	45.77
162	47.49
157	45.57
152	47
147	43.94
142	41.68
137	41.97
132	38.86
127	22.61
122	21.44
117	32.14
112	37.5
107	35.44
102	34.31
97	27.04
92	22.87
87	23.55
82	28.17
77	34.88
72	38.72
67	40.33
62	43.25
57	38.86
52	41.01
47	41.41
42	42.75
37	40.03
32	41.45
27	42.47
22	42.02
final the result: 3.23 km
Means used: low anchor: 27.6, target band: 32.6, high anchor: 44.5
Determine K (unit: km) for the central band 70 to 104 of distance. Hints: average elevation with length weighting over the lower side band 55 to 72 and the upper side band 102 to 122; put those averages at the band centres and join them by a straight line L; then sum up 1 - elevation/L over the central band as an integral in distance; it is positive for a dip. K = 6.7 km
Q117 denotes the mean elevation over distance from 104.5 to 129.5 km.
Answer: 29.8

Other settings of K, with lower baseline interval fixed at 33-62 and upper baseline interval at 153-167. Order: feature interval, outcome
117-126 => 4.0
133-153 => 1.1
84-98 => 6.1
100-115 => 2.8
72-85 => 3.0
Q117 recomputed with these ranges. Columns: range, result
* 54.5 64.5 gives 41.1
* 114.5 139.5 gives 31.4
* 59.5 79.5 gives 39.3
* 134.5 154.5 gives 43.6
